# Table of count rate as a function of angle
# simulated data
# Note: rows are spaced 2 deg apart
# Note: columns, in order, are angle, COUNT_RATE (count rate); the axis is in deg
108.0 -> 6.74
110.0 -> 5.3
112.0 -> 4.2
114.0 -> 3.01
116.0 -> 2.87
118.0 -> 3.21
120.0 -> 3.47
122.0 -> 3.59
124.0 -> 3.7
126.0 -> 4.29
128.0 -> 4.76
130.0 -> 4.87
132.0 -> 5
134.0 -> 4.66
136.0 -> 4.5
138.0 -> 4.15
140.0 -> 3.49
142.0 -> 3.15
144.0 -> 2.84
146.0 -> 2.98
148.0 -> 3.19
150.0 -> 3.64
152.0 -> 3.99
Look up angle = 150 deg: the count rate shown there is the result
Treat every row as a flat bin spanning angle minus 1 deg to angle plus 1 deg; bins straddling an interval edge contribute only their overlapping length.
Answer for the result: 3.64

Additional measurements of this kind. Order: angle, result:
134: 4.66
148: 3.19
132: 5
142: 3.15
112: 4.2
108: 6.74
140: 3.49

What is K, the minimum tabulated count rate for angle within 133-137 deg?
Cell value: 4.5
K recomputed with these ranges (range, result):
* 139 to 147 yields 2.84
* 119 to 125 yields 3.47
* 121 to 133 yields 3.59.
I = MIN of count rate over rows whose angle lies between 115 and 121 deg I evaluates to 2.87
